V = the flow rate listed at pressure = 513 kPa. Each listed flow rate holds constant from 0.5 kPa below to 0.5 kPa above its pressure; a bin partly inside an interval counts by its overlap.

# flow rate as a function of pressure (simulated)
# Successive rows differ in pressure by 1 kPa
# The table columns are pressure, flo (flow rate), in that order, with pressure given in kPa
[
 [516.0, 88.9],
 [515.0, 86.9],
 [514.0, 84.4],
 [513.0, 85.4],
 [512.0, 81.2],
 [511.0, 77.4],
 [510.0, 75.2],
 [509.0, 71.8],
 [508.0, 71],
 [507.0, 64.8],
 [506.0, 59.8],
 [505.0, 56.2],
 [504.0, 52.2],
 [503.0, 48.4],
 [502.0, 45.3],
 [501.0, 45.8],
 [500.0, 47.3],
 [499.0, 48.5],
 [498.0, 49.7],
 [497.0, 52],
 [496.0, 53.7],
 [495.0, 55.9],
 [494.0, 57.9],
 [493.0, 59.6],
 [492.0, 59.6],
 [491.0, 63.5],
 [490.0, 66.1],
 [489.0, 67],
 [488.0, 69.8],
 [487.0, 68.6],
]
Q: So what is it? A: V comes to 85.4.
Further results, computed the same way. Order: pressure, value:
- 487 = 68.6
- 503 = 48.4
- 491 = 63.5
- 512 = 81.2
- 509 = 71.8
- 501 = 45.8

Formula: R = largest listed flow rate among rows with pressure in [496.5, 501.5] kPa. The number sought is 52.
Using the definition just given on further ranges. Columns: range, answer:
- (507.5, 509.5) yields 71.8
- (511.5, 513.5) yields 85.4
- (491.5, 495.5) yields 59.6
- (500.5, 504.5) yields 52.2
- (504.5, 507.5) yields 64.8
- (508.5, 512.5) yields 81.2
